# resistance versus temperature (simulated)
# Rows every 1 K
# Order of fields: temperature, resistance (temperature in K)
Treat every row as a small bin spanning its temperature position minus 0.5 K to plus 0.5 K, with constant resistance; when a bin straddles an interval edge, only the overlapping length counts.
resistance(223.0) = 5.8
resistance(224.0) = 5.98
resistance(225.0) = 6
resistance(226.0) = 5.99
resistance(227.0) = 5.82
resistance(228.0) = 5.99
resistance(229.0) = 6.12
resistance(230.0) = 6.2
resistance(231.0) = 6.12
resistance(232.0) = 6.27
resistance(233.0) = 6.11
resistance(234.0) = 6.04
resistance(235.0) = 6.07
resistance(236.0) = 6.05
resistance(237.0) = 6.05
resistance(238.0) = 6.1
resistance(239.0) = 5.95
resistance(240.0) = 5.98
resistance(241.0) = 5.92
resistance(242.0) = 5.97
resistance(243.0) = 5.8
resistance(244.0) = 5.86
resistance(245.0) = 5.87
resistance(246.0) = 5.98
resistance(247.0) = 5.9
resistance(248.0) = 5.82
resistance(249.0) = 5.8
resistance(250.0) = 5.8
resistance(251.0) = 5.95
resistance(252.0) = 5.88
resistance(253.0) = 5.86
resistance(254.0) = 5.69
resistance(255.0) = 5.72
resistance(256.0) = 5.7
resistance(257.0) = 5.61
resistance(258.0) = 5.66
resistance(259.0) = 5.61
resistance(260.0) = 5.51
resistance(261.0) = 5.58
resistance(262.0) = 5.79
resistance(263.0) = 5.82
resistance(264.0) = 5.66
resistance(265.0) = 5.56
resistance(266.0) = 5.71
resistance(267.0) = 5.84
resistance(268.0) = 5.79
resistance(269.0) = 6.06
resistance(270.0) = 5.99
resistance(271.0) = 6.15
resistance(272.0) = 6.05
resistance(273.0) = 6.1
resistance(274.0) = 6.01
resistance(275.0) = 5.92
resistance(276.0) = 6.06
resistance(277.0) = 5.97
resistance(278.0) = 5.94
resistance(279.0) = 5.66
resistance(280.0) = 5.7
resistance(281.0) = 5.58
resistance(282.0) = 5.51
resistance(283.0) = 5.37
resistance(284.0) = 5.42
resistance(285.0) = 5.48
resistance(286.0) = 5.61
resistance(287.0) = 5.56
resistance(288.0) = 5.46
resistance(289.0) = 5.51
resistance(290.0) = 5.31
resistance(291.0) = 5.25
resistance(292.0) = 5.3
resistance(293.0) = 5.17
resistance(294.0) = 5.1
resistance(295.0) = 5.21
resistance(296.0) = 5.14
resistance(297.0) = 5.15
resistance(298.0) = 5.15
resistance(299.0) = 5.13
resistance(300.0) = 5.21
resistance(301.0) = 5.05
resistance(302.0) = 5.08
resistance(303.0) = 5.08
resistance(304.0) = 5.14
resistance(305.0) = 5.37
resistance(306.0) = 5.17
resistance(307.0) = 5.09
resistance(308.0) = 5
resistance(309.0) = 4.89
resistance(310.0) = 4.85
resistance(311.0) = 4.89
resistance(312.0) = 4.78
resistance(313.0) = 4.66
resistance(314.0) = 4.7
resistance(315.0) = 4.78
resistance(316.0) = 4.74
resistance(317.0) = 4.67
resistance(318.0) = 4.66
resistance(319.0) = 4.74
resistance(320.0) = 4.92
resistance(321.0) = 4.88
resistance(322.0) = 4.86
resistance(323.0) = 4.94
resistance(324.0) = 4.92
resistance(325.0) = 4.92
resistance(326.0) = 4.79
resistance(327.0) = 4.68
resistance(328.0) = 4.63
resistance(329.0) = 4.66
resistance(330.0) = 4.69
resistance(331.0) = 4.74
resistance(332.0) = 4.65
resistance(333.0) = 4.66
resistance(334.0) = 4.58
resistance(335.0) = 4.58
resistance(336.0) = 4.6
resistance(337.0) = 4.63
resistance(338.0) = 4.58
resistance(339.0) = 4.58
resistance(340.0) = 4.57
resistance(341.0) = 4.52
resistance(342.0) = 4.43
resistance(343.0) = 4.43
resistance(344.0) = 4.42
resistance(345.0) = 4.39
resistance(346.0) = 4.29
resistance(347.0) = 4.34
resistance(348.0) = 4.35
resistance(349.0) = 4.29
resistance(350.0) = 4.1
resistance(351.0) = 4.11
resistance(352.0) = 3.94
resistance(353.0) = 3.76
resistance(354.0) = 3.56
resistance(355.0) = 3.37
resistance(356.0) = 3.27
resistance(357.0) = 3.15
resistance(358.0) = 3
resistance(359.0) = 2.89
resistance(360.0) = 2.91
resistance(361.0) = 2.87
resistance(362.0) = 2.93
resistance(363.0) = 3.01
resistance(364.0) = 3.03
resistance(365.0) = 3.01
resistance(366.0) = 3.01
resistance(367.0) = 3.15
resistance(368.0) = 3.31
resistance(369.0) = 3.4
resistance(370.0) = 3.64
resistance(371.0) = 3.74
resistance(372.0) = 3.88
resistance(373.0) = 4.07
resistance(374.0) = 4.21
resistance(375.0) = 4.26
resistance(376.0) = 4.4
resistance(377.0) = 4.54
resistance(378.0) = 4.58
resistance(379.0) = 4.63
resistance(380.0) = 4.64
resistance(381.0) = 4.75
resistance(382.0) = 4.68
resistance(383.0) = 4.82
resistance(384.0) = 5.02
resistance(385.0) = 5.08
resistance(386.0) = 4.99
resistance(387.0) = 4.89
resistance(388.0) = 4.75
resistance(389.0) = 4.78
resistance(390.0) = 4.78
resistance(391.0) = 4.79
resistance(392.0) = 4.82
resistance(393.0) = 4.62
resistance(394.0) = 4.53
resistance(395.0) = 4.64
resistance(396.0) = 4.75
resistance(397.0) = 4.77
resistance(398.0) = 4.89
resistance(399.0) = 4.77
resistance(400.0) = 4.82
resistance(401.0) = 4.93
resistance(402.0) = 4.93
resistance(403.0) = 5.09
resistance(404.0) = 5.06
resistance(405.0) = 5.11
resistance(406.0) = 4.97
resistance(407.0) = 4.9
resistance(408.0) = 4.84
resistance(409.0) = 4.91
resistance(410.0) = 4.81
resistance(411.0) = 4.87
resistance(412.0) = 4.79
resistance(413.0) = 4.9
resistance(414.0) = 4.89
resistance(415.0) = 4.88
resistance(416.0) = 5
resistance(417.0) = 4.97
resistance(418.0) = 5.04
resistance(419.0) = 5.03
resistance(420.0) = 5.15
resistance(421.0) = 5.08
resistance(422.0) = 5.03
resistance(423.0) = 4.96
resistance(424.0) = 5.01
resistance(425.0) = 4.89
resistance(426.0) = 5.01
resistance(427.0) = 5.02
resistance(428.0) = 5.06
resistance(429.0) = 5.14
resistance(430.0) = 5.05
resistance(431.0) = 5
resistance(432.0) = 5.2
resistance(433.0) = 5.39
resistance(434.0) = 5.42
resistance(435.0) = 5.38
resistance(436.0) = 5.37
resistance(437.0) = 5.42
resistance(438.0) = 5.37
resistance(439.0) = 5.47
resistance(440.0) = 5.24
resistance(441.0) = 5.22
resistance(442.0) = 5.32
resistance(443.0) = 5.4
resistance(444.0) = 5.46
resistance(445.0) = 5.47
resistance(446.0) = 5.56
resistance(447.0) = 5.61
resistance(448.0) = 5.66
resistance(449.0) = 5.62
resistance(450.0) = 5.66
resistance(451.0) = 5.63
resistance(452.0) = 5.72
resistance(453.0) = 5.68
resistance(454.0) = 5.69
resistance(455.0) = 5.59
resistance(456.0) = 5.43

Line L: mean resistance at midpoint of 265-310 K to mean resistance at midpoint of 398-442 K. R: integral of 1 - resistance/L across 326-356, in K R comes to 5.31 K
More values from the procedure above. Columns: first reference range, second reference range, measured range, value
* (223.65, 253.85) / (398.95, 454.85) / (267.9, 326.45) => 4.6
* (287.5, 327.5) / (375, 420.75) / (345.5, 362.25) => 4.5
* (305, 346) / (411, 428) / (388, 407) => 0.3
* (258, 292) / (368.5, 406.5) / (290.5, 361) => 8.8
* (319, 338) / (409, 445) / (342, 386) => 8.8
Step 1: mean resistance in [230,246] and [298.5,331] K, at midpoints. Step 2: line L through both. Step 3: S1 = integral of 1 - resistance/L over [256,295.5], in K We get -1.4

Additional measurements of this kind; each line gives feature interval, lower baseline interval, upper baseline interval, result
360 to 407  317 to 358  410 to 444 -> 4.37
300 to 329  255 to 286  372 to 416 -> 2.76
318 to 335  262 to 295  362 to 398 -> 0.86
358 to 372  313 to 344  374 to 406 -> 4.64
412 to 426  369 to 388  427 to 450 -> 0.24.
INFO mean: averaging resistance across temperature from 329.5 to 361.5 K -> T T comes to 4.1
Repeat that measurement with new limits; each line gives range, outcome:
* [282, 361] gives 4.68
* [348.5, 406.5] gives 4.18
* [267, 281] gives 5.94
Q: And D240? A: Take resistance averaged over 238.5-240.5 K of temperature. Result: 5.96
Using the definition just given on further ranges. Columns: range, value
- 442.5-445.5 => 5.44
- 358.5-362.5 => 2.9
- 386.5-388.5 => 4.82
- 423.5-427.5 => 4.98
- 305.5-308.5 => 5.09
